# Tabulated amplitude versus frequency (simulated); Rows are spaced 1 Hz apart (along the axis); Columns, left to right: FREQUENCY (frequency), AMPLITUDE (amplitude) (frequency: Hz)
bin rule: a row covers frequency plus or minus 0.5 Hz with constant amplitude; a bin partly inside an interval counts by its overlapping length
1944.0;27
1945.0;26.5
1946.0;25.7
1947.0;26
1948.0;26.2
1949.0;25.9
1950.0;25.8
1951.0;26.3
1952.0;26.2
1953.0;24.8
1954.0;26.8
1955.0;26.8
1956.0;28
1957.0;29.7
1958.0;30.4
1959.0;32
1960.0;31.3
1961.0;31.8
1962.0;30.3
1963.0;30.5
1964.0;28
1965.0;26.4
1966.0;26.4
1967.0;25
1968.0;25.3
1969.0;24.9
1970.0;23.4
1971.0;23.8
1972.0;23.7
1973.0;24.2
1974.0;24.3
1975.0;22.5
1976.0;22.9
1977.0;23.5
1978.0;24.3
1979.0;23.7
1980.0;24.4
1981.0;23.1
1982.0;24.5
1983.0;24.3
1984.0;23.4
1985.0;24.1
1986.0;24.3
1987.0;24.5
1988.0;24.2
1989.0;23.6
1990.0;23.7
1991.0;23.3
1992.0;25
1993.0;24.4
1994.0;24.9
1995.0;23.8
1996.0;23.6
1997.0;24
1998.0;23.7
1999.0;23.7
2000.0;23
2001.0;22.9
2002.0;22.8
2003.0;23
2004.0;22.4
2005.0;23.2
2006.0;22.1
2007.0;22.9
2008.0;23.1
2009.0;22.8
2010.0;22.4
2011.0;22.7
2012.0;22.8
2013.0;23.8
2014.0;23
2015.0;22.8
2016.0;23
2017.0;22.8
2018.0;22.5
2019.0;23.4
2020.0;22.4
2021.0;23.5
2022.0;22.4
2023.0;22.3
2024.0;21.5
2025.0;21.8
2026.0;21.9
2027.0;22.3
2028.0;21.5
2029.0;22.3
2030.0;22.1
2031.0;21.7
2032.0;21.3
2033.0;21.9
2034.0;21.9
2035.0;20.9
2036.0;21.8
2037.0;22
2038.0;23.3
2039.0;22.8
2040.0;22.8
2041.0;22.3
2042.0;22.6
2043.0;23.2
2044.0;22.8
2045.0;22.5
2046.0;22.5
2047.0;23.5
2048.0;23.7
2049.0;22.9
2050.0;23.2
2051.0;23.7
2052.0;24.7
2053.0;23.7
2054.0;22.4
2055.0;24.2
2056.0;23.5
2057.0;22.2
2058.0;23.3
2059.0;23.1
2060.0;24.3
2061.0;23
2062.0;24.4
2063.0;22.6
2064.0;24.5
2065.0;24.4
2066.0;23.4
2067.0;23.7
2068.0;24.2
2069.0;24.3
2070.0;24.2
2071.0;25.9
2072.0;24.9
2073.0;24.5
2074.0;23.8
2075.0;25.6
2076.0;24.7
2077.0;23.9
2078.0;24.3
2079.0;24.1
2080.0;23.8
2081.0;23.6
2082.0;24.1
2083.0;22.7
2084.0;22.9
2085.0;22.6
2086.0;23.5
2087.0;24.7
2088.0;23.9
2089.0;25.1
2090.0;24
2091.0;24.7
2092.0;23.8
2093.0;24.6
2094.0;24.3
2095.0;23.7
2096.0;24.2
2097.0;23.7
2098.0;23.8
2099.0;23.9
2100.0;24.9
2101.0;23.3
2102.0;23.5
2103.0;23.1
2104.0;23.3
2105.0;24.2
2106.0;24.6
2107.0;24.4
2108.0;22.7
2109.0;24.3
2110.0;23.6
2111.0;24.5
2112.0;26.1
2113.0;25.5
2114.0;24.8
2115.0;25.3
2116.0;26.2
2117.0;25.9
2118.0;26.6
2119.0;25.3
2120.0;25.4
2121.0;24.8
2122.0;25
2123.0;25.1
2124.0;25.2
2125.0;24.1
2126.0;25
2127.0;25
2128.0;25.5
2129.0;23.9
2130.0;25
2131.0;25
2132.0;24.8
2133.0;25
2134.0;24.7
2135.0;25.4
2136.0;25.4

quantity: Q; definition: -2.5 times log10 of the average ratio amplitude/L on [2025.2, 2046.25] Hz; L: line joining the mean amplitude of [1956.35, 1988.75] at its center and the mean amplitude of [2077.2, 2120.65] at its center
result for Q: 0.13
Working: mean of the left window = 25.8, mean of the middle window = 22.2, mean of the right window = 24.3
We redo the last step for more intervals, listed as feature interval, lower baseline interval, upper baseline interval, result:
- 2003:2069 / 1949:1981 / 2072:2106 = 0.096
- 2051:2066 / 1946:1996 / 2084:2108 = 0.039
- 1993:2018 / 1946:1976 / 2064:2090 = 0.114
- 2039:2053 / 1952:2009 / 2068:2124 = 0.069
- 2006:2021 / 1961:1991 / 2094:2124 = 0.085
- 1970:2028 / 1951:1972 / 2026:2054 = 0.081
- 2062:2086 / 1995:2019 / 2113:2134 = 0.010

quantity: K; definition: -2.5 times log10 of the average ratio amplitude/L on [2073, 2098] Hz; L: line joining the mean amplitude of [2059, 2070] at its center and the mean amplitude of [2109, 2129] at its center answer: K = 0.02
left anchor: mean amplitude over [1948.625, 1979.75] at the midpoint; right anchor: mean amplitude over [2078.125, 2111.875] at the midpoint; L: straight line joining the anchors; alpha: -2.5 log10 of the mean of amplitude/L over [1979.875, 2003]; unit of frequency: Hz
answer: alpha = 0.09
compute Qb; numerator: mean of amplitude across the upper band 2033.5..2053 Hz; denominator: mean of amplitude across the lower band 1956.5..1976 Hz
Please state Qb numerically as 0.85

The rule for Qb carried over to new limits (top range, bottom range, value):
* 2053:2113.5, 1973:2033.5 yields 1.04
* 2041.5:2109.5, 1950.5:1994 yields 0.93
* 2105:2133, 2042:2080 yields 1.05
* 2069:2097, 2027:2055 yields 1.07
